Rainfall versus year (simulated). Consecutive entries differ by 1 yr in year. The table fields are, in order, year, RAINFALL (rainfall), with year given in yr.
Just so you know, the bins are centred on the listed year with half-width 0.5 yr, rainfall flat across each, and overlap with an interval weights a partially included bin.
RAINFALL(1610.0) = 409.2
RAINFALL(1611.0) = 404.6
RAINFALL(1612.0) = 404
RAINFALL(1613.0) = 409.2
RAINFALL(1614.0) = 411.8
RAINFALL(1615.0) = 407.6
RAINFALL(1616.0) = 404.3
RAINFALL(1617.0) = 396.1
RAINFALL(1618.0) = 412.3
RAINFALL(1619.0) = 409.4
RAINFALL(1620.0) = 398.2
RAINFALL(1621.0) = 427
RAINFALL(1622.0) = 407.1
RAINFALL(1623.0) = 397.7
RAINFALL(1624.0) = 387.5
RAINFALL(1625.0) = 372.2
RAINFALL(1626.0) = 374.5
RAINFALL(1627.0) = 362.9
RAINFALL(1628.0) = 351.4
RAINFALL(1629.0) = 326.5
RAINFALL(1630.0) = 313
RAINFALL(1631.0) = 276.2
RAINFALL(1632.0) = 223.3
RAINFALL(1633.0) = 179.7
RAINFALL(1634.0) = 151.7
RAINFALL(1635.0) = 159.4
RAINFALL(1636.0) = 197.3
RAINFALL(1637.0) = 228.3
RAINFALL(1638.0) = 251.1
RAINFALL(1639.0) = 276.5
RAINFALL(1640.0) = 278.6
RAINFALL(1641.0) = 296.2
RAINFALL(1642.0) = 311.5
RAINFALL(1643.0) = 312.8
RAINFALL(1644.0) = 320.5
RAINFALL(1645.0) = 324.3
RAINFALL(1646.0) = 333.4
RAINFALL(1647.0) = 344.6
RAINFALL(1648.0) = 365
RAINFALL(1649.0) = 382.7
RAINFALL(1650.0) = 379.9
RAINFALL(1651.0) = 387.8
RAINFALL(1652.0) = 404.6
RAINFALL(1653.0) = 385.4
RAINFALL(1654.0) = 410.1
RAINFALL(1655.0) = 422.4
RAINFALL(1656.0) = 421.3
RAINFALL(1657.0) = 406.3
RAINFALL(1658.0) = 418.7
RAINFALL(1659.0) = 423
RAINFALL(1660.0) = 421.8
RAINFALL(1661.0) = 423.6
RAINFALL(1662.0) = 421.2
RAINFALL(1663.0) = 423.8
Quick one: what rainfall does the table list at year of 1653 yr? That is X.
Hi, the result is 385.4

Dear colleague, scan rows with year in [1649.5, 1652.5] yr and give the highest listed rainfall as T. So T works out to 404.6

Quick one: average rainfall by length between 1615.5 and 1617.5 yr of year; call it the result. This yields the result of 400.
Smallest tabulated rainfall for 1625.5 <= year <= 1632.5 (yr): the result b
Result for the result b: 223.3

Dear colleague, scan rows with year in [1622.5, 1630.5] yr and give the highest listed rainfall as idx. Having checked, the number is 397.7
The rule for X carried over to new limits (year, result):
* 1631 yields 276.2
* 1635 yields 159.4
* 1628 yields 351.4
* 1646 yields 333.4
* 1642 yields 311.5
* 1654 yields 410.1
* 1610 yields 409.2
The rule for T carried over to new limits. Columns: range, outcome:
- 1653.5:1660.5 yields 423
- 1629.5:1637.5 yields 313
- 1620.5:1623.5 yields 427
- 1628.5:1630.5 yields 326.5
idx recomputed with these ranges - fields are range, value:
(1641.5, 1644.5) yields 320.5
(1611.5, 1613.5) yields 409.2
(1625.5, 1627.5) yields 374.5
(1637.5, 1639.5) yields 276.5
